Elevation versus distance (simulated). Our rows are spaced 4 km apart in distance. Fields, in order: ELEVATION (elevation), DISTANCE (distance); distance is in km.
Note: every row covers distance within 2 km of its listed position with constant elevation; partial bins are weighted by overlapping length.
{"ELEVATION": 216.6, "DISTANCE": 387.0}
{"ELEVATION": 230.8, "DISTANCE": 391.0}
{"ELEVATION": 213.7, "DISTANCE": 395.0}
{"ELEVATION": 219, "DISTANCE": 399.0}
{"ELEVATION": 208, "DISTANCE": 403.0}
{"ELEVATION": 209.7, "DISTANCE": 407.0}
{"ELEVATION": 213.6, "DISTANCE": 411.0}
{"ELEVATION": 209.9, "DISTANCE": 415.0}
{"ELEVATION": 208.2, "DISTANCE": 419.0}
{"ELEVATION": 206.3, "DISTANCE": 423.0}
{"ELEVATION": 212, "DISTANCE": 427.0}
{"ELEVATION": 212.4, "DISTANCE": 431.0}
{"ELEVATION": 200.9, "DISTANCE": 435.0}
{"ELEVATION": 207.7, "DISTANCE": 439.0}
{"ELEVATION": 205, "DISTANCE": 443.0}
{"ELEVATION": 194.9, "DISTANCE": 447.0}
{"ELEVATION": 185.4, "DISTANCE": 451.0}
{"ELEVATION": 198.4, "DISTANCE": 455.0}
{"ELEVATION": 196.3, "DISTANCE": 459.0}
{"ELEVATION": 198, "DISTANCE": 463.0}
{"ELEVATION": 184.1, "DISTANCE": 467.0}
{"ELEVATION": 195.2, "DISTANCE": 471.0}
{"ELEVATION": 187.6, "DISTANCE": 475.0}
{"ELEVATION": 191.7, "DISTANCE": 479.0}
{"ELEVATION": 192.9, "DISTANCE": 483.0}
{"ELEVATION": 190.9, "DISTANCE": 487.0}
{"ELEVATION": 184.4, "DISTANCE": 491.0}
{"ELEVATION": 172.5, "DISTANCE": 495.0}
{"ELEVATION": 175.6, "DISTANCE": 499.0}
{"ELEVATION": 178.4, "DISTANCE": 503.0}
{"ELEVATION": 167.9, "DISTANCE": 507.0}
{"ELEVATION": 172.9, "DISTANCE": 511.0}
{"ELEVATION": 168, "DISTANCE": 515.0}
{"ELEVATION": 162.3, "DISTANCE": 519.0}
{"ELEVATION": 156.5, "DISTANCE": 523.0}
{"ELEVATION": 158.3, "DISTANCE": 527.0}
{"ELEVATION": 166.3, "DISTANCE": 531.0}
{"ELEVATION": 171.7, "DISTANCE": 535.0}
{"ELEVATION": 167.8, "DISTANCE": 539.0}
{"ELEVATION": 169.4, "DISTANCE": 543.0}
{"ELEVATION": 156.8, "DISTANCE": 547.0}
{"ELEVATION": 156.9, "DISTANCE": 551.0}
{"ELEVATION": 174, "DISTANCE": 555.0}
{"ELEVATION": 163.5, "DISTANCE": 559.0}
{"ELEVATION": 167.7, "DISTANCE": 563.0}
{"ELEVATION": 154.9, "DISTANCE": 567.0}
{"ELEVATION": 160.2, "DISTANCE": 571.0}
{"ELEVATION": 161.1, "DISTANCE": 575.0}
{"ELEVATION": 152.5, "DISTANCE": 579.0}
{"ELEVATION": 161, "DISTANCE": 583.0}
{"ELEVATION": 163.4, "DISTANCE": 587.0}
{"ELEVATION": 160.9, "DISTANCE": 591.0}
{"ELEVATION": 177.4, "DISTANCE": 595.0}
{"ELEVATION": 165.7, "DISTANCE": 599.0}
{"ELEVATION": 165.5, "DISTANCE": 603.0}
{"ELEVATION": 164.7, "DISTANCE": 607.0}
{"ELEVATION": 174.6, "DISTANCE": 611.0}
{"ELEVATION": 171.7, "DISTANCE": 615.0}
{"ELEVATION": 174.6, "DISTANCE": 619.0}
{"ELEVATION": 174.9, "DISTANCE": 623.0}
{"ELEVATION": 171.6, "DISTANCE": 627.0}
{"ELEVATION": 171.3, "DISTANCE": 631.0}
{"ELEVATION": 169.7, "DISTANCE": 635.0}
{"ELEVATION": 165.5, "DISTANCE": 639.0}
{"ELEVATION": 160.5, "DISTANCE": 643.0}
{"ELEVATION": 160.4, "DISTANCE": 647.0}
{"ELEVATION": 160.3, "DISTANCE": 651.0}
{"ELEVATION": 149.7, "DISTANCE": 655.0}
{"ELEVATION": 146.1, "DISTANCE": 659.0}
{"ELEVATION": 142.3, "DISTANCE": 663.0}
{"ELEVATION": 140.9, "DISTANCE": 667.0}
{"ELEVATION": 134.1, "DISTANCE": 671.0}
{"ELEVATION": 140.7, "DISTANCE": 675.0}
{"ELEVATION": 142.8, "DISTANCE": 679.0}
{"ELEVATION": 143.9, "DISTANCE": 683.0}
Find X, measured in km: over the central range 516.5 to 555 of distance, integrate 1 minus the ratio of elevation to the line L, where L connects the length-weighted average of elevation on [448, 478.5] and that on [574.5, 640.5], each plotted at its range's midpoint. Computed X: 3.5 km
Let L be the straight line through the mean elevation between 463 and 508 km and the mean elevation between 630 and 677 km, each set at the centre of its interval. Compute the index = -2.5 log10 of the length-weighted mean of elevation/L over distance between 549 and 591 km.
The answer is 0.05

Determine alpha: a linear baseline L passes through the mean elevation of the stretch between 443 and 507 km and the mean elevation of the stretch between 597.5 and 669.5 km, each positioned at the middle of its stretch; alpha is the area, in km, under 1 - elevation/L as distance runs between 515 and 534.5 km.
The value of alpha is 1.92 km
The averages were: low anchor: 188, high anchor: 163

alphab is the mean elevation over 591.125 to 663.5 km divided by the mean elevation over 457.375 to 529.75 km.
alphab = 0.9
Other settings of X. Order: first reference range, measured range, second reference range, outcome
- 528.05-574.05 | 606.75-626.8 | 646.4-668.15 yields -2.3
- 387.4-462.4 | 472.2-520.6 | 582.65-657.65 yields 3.3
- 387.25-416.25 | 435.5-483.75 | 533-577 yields 0.2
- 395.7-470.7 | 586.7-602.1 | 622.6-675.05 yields 0.1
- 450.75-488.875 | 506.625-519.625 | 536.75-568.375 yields 0.7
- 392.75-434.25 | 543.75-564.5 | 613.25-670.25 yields 1.8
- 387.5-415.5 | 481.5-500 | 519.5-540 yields -0.4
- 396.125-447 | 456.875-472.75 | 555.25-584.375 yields 0.1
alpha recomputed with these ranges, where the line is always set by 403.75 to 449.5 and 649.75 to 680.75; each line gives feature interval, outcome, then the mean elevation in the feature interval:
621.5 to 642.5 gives -2.3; 170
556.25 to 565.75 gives 0.3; 165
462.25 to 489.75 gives 0.4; 191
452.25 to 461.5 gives 0.1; 196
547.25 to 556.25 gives 0.6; 163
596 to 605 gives -0.3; 167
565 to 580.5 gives 1.0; 157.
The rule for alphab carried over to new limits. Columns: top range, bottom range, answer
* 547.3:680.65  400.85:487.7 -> 0.80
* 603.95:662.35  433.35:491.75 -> 0.85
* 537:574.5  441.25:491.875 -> 0.85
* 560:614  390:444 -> 0.78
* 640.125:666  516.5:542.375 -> 0.93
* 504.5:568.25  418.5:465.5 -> 0.82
